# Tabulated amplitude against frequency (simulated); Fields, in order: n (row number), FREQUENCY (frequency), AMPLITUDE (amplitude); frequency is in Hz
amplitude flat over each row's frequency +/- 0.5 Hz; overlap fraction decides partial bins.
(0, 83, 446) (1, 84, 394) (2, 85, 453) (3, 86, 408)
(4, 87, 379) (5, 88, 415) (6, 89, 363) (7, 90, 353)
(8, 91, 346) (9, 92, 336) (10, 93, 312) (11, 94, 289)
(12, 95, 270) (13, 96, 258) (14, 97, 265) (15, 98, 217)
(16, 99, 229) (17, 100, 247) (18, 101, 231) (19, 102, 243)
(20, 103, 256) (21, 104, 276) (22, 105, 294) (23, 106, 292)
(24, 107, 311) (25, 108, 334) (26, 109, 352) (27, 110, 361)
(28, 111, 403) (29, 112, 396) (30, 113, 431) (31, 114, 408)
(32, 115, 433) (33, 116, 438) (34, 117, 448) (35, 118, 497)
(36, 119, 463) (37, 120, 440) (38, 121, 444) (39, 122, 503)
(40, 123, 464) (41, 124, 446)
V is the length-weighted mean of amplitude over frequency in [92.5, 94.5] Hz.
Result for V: 300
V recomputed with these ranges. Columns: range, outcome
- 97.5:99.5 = 223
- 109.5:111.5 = 382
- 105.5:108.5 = 312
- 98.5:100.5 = 238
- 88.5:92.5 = 350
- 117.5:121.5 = 461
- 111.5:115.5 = 417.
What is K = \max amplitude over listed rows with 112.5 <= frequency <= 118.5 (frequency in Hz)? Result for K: 497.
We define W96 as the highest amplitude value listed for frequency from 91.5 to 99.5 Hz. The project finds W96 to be 336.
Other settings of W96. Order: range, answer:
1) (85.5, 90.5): 415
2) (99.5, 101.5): 247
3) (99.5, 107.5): 311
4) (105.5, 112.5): 403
